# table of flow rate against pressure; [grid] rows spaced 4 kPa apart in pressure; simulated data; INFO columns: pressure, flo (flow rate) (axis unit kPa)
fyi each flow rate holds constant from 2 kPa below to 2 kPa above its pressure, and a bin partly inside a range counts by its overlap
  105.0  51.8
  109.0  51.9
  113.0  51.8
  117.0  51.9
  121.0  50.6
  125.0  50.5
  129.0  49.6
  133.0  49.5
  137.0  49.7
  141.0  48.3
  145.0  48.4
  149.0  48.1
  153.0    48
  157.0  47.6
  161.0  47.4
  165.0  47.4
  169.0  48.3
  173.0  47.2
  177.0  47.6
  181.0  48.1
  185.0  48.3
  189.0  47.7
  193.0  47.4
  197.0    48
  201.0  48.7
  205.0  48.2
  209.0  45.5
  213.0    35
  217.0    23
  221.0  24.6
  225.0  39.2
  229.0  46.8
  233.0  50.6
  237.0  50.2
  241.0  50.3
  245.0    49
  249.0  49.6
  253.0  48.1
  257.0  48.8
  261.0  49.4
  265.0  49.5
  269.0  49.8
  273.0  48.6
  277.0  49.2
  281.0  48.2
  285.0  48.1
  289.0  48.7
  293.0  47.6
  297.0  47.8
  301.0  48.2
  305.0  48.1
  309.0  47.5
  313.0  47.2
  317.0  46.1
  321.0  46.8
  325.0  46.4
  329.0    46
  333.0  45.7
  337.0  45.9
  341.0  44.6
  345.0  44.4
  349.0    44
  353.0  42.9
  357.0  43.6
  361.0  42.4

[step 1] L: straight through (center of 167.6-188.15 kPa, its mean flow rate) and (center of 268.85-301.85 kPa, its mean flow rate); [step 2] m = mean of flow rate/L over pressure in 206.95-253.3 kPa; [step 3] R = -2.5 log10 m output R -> 0.14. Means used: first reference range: 47.9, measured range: 42.5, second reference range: 48.4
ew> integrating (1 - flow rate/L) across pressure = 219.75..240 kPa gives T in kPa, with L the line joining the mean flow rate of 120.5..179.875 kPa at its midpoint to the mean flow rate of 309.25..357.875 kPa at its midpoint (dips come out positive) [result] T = 1.6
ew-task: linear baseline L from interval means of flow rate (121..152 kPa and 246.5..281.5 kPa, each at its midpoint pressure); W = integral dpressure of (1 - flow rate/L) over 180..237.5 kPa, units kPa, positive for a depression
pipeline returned 7.0 kPa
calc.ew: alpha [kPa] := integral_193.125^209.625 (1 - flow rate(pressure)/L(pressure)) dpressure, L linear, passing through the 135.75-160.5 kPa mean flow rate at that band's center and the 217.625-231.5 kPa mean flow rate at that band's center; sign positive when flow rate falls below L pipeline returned -3.3 kPa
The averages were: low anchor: 48.3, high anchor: 36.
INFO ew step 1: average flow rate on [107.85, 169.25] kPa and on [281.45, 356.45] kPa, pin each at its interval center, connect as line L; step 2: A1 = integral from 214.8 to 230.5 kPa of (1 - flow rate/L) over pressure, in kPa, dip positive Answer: 4.90 kPa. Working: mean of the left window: 49.3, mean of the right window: 46.4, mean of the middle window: 33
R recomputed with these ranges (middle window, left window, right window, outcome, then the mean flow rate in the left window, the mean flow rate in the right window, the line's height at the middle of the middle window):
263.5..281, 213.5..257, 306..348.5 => -0.11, 43.1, 46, 44.3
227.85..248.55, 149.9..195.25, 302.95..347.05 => -0.05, 47.7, 46.2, 47.1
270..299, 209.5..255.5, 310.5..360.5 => -0.10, 42.6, 45.2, 43.9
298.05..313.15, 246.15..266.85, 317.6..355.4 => -0.03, 49.1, 45.2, 46.7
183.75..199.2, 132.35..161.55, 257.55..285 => 0.02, 48.4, 49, 48.6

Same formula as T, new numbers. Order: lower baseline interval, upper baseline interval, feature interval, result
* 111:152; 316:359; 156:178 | 0.63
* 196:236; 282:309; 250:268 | -1.69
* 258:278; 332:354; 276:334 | -0.58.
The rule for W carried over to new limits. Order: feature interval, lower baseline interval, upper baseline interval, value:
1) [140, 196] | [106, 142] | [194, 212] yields 0.75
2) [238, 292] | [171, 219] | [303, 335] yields -3.82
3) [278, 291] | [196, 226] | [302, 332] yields -1.18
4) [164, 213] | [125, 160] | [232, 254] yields 1.95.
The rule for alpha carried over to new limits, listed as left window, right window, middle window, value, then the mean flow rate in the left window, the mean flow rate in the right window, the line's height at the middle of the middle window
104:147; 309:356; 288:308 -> -0.7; 50.3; 45.5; 46.3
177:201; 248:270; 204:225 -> 5.8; 47.9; 49.2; 48.4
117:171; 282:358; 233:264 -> -1.4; 48.8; 46.4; 47.4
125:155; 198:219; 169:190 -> -1.8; 48.9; 40.5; 44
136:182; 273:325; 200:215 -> 1.2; 48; 47.8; 47.9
